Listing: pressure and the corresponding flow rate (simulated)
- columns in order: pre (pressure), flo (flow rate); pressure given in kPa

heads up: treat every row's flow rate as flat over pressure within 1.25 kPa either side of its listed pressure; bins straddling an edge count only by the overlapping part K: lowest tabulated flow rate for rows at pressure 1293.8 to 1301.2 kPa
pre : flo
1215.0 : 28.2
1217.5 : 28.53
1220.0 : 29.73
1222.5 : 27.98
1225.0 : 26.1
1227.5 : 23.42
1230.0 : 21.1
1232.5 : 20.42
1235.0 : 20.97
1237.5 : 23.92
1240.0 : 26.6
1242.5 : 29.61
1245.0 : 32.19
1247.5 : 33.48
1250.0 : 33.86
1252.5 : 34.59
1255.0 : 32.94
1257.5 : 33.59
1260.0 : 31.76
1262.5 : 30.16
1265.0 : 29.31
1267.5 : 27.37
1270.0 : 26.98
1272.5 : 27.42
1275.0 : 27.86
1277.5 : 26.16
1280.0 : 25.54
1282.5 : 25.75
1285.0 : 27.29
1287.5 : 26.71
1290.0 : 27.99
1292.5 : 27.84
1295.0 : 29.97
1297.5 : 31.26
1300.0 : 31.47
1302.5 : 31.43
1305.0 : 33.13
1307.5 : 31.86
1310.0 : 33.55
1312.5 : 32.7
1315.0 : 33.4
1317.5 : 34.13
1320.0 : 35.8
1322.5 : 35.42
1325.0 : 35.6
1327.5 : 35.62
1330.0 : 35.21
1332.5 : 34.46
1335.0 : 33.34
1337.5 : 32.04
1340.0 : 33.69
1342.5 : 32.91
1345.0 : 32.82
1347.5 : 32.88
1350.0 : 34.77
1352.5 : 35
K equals 29.97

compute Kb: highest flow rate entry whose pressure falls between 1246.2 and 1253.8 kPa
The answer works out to 34.59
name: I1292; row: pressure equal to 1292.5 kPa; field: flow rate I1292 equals 27.84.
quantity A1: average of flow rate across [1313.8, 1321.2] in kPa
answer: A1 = 34.4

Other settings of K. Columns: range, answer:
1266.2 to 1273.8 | 26.98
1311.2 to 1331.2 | 32.7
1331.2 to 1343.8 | 32.04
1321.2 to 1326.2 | 35.42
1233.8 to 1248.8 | 20.97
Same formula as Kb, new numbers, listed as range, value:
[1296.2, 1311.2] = 33.55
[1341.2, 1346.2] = 32.91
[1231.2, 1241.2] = 26.6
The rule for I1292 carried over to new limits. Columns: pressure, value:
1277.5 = 26.16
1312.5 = 32.7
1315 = 33.4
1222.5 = 27.98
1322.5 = 35.42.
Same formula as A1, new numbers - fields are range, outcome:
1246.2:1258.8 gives 33.7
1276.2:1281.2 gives 25.9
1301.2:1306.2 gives 32.3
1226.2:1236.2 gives 21.5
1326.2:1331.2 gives 35.4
